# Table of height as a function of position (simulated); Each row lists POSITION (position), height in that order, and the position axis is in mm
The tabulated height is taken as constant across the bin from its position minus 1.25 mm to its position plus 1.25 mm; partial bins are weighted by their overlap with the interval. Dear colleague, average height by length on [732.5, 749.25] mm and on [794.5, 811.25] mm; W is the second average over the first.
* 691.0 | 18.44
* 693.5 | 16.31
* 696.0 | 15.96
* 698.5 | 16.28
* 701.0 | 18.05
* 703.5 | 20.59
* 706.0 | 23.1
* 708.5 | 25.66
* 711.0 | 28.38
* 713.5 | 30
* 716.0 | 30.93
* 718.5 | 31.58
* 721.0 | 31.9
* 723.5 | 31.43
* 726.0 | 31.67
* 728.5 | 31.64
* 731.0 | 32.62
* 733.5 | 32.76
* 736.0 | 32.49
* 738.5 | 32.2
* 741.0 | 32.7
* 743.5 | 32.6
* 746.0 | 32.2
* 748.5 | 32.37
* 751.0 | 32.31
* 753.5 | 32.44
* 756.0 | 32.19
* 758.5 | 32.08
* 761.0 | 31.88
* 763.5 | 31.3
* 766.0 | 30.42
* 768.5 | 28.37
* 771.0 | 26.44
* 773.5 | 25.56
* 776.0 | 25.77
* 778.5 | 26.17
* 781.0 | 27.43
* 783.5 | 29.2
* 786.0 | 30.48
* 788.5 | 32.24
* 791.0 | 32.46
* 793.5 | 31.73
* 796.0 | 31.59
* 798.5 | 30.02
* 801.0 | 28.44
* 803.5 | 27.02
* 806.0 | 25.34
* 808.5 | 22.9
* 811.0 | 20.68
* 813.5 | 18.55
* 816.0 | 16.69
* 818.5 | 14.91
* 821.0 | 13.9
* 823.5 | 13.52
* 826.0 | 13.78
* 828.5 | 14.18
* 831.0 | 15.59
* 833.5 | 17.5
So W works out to 0.8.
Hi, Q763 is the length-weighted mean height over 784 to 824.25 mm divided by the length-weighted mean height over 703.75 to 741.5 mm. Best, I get 0.81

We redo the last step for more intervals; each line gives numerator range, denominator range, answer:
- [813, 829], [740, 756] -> 0.46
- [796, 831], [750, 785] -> 0.69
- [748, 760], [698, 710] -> 1.52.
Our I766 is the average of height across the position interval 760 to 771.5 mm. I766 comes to 29.8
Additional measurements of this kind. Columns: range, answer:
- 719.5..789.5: 30.7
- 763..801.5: 29.2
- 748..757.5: 32.3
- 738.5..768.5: 31.9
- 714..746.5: 32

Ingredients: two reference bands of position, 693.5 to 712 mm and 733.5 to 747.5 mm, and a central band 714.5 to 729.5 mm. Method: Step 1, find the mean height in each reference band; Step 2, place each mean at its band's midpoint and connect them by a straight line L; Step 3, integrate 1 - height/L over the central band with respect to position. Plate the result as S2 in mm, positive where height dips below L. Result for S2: -2.73 mm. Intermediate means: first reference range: 20.7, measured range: 31.5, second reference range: 32.5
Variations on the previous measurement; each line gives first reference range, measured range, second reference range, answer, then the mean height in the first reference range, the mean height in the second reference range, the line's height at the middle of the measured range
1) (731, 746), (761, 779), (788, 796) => 2.3 mm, 32.5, 32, 32.2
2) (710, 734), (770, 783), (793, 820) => 0.1 mm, 31.3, 24.1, 26.6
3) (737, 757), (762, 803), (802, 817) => -4.5 mm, 32.4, 22.1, 26.5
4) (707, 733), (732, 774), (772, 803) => -2.0 mm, 30.6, 29.2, 29.9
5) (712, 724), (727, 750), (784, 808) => -1.2 mm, 31.1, 29.7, 30.7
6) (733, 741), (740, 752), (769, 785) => -0.5 mm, 32.5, 26.9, 31.2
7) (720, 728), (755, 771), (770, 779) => -2.0 mm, 31.7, 26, 27.3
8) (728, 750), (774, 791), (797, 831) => -2.5 mm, 32.4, 19.9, 25.2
